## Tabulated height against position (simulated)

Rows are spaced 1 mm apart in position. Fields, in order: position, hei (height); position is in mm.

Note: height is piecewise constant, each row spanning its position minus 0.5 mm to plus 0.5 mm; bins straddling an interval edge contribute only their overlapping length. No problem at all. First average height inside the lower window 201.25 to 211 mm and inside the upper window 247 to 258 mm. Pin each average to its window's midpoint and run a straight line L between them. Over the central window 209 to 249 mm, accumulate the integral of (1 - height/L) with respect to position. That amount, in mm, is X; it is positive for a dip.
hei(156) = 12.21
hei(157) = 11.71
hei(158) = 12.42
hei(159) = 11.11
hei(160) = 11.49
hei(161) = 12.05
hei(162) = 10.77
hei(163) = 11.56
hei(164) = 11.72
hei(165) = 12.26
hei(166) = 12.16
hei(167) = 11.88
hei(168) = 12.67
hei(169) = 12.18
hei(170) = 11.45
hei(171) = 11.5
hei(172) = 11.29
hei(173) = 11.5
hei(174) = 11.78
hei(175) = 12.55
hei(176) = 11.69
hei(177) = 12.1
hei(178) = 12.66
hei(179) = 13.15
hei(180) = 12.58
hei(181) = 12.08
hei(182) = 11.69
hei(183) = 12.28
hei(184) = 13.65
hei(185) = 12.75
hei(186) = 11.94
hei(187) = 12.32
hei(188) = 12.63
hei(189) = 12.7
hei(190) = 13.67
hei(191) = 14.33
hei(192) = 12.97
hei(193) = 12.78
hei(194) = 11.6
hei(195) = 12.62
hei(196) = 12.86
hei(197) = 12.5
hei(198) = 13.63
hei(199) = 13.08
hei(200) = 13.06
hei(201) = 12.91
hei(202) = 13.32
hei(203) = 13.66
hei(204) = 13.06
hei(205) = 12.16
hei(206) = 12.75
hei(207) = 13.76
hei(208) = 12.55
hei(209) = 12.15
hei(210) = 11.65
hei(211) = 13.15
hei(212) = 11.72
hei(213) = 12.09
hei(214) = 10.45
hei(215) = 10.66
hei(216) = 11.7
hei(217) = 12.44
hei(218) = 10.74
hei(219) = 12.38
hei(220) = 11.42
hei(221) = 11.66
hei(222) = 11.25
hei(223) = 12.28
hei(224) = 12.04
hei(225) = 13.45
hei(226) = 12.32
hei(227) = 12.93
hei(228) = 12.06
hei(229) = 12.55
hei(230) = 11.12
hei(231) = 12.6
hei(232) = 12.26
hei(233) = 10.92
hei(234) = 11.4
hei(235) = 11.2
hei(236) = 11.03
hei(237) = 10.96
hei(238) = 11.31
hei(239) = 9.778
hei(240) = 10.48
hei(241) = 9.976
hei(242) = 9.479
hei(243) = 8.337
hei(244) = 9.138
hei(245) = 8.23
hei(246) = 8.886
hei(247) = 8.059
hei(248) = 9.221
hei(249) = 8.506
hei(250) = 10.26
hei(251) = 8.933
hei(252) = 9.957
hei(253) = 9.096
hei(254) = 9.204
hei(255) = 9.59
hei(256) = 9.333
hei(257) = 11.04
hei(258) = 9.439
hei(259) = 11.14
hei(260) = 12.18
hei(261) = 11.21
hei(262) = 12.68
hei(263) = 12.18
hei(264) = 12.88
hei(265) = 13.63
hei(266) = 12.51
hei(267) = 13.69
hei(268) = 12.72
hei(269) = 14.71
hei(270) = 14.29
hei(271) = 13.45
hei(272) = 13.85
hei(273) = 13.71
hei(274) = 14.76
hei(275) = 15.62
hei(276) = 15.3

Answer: 0.3 mm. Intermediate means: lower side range 12.8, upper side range 9.44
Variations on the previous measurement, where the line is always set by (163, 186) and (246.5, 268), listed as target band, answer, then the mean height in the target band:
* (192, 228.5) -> -2.60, 12.4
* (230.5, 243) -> 0.29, 10.8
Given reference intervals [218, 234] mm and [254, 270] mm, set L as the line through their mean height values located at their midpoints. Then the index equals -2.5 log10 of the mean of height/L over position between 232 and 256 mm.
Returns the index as 0.22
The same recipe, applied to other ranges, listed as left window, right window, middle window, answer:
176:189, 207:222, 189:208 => -0.08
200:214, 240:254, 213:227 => -0.03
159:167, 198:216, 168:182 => -0.01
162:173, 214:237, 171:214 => -0.07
